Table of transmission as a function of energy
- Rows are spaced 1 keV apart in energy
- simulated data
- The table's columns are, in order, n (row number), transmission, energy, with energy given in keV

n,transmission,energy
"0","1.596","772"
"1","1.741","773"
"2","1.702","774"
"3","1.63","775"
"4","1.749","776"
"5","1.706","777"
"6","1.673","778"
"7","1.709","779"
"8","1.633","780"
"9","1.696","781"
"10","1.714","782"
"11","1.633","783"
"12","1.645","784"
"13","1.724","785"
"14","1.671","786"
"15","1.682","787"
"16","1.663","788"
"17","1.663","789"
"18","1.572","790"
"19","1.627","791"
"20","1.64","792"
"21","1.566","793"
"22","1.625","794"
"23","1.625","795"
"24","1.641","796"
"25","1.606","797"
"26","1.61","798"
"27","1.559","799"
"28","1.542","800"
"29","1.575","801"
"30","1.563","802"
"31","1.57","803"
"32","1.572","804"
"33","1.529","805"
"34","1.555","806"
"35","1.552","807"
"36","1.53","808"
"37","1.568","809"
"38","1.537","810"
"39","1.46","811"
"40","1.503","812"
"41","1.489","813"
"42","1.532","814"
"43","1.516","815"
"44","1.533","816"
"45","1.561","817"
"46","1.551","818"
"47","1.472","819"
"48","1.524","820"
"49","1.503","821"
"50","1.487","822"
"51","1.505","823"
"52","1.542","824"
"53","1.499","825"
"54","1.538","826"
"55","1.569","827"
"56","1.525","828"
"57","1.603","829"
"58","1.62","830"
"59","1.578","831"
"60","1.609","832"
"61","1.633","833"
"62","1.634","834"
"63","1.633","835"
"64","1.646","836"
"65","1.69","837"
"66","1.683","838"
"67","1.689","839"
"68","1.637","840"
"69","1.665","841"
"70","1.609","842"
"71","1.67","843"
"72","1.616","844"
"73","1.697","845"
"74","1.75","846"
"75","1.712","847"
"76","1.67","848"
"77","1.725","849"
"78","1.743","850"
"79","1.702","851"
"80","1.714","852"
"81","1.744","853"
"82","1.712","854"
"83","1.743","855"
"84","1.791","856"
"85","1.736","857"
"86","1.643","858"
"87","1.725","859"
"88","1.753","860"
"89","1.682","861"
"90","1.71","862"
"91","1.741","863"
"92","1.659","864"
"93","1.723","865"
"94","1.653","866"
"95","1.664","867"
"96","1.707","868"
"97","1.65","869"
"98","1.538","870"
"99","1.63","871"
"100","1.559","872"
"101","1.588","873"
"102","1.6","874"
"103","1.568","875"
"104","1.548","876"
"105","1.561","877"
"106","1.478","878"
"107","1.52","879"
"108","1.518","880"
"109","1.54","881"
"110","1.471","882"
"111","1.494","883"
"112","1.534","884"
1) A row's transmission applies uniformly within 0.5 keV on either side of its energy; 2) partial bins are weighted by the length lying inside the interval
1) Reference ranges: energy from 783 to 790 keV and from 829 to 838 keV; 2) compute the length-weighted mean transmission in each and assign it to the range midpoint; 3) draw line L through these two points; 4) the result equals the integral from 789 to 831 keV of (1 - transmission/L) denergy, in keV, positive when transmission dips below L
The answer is 2.4 keV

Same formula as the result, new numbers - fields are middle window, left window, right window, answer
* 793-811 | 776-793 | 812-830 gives 0.3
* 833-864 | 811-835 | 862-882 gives -2.4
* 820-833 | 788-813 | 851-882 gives 0.4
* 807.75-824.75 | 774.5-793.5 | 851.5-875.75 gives 1.5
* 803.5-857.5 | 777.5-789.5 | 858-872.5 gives 2.1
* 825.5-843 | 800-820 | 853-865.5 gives 0.0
